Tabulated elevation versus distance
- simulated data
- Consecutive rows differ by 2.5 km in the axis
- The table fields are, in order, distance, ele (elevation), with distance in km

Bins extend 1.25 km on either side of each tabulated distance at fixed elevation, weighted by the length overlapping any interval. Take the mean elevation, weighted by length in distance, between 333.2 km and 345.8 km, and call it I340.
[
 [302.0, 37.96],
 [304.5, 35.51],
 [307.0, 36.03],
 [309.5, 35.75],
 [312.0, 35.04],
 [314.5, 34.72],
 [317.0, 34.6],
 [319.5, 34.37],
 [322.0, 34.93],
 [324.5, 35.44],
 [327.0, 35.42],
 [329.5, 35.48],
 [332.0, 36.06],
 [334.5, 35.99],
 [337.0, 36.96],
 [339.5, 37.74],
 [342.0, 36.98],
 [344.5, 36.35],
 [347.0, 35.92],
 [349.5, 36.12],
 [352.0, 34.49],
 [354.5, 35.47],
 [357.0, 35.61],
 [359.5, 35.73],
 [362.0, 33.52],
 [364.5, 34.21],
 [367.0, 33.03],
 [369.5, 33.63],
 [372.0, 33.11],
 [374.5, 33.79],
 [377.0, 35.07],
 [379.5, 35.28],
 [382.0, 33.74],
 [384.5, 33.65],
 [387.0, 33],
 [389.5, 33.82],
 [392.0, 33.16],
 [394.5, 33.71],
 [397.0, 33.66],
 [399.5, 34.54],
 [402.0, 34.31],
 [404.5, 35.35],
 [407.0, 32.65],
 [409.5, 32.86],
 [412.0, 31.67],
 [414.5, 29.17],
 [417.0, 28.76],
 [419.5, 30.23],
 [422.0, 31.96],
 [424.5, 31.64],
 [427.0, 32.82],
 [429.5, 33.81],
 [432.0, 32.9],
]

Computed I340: 36.8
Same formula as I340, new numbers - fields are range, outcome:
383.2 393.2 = 33.4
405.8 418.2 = 31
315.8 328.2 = 35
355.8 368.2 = 34.4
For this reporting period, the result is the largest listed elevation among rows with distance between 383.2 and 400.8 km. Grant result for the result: 34.54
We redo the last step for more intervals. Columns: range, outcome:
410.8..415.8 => 31.67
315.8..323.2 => 34.93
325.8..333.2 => 36.06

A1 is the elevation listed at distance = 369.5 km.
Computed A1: 33.63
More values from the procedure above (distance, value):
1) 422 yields 31.96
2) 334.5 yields 35.99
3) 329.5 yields 35.48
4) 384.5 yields 33.65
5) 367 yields 33.03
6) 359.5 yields 35.73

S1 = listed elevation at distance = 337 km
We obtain 36.96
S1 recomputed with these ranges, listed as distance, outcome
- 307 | 36.03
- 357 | 35.61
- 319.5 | 34.37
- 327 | 35.42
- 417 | 28.76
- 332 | 36.06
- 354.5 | 35.47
